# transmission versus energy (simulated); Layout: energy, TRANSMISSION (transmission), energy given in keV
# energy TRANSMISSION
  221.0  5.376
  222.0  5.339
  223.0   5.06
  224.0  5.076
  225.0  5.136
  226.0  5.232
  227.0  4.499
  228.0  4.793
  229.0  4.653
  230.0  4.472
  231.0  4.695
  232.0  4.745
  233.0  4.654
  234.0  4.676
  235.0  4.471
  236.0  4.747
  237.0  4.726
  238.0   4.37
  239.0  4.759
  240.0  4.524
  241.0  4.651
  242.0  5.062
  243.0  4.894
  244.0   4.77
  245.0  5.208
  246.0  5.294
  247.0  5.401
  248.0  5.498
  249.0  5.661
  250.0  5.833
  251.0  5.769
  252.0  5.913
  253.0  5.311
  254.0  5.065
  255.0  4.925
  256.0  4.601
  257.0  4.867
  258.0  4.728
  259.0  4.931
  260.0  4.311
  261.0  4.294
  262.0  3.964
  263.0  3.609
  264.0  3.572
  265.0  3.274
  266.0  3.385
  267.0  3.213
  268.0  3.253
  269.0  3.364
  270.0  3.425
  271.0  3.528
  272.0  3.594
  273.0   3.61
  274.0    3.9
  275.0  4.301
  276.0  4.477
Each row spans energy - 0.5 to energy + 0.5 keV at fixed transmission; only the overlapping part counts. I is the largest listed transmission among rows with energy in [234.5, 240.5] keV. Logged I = 4.759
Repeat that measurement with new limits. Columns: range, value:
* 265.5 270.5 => 3.425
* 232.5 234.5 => 4.676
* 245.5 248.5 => 5.498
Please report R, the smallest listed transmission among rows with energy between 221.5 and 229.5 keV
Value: 4.499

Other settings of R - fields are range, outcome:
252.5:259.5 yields 4.601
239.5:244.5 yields 4.524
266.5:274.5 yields 3.213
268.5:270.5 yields 3.364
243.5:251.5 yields 4.77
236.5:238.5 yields 4.37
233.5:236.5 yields 4.471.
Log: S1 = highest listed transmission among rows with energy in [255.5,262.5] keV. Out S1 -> 4.931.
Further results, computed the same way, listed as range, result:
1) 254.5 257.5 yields 4.925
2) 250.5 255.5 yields 5.913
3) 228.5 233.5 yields 4.745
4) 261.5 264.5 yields 3.964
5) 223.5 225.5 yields 5.136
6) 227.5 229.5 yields 4.793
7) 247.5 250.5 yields 5.833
